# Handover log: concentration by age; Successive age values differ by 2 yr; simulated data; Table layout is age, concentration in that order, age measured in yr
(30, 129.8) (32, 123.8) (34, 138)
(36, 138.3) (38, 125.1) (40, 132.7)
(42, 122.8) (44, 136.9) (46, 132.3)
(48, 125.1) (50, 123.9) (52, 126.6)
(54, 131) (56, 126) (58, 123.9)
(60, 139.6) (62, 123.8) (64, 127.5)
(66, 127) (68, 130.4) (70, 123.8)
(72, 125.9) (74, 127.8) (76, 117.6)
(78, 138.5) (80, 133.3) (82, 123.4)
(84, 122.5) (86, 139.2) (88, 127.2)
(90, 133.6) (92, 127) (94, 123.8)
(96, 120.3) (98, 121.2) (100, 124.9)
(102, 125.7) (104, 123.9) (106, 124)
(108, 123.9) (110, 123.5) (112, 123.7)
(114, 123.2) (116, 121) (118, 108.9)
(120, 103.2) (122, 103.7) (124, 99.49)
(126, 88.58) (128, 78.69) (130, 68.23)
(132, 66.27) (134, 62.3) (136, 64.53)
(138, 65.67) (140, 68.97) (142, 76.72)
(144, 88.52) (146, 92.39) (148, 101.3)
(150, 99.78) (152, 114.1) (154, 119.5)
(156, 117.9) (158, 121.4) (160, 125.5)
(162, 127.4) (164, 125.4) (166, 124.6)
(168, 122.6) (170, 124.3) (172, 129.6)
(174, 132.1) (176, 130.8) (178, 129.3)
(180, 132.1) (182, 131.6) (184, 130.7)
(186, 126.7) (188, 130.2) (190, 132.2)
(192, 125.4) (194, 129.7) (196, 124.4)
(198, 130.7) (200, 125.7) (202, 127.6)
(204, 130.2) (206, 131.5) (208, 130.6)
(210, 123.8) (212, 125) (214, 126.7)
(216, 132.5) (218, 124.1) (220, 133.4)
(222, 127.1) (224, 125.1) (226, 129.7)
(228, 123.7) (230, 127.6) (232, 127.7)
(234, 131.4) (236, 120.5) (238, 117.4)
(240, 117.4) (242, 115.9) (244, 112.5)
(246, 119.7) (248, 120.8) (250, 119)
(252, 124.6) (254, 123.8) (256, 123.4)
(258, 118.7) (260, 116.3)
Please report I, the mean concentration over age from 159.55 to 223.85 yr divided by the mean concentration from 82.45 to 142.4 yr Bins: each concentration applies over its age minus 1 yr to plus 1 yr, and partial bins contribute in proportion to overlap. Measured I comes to 1.20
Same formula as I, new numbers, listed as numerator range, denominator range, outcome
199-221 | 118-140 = 1.59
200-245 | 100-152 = 1.28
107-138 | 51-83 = 0.75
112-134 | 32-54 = 0.74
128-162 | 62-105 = 0.72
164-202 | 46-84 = 1.01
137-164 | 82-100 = 0.81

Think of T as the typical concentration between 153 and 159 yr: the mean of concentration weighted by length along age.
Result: 120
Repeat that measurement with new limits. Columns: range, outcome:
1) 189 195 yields 129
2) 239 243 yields 117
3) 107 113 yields 124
